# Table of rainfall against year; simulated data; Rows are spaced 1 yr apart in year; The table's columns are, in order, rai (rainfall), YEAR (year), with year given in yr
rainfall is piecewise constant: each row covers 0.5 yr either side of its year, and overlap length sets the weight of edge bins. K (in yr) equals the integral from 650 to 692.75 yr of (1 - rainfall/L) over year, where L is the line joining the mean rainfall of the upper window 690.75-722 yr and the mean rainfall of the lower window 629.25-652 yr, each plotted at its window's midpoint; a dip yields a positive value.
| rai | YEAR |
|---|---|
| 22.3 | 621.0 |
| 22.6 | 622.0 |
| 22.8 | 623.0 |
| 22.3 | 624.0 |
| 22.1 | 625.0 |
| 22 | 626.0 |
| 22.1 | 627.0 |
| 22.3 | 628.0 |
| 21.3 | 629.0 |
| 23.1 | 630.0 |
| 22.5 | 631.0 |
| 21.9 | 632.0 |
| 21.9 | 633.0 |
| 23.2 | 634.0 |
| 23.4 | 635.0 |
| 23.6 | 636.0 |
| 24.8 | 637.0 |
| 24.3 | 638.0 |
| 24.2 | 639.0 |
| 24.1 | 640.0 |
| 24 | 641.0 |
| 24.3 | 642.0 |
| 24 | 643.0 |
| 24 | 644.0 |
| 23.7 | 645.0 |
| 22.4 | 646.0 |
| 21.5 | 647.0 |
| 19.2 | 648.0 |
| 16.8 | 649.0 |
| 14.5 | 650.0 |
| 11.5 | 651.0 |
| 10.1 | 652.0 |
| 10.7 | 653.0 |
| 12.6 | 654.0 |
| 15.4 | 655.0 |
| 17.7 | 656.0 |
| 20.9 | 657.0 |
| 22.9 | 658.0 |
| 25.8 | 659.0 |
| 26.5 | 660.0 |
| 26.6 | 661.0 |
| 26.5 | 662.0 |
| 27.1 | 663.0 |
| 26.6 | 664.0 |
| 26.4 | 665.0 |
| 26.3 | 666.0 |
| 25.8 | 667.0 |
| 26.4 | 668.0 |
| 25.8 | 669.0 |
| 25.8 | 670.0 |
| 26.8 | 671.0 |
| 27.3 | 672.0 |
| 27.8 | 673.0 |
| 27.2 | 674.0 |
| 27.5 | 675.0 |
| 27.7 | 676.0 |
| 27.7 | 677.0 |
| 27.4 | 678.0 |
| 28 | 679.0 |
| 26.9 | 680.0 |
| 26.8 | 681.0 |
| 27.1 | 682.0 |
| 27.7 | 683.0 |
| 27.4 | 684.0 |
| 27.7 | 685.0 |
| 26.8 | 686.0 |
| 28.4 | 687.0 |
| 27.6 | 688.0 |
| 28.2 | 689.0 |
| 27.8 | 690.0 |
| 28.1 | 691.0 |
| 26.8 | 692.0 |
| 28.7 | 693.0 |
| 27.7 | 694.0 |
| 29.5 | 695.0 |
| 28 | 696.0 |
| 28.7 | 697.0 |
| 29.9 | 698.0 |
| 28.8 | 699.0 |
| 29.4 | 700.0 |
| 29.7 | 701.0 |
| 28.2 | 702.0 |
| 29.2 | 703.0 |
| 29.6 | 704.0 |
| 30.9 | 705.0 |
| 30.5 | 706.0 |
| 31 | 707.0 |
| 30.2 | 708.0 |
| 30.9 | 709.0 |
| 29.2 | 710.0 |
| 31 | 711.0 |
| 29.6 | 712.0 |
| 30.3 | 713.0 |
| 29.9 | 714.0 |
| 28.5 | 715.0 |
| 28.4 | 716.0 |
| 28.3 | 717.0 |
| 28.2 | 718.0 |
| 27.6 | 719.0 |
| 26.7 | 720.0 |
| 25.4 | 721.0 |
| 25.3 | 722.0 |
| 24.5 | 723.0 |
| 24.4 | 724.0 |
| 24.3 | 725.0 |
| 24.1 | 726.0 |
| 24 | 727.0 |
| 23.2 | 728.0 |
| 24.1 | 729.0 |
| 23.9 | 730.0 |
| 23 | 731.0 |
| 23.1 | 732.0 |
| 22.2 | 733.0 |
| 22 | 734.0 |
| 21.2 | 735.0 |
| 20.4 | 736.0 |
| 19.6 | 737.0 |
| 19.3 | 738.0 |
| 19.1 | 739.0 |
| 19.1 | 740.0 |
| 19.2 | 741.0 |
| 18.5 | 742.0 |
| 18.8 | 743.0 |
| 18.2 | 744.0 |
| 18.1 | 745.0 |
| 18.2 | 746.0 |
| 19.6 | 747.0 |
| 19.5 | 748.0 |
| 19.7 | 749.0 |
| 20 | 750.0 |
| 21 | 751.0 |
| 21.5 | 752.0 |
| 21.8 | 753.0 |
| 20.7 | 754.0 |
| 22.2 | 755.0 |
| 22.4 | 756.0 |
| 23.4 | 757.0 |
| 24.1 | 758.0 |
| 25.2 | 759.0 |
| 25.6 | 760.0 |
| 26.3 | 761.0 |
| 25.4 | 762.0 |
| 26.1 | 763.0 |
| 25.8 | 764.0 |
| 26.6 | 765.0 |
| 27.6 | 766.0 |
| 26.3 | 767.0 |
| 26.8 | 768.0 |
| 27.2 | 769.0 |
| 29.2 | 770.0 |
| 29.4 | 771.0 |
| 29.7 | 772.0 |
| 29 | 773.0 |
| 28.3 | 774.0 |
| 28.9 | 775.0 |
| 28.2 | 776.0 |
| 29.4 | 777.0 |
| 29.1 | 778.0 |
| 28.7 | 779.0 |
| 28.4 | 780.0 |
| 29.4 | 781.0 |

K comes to 0.9 yr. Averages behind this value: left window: 21.7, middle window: 24.7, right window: 28.9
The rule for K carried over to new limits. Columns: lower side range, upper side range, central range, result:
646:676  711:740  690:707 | -3.8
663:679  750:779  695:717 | -2.5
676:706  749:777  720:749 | 5.5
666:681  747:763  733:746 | 2.2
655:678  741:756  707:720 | -4.0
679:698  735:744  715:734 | -2.8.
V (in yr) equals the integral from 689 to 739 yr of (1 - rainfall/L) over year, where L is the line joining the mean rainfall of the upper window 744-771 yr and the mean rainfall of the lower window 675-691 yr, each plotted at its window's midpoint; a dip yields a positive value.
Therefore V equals -1.7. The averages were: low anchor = 27.6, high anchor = 23.5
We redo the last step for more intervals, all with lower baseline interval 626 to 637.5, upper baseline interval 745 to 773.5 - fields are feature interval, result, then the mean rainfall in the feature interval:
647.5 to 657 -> 3.4 yr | 14.6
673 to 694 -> -3.9 yr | 27.6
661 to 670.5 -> -1.3 yr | 26.3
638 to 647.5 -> -0.3 yr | 23.6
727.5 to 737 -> 0.6 yr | 22.4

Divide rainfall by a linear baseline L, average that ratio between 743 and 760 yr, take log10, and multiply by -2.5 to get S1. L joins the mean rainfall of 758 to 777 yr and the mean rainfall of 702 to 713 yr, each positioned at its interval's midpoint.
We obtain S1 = 0.310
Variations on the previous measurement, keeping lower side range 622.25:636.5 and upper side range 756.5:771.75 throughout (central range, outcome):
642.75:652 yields 0.20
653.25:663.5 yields 0.07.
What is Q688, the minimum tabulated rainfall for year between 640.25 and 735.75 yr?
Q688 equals 10.1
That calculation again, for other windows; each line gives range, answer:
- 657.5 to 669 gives 22.9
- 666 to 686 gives 25.8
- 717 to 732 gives 23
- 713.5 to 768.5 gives 18.1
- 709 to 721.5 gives 25.4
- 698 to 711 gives 28.2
